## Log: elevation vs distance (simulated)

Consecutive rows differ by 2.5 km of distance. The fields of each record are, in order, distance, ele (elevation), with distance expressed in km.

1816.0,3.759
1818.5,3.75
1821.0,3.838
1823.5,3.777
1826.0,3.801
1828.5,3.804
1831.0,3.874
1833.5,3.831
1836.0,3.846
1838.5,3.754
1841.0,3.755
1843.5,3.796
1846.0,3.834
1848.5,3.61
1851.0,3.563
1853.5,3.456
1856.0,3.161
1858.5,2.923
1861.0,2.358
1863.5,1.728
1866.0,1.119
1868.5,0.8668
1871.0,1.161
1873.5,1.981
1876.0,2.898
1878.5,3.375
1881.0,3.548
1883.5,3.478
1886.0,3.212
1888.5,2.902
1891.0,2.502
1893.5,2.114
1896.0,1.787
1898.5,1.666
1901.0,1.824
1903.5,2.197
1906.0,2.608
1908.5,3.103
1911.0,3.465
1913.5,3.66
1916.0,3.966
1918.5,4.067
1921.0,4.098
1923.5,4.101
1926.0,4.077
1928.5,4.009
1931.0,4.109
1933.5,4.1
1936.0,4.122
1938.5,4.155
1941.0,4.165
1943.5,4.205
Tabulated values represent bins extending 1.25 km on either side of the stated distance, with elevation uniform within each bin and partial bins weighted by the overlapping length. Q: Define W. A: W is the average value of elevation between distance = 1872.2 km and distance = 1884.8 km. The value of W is 3.05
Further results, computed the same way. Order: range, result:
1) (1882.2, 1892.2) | 3.03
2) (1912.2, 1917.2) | 3.81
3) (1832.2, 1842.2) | 3.8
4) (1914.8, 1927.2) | 4.06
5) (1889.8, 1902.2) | 1.98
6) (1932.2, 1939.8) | 4.13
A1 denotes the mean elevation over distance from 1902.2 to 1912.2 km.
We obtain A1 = 2.84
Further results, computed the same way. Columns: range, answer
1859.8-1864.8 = 2.03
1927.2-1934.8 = 4.07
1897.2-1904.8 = 1.9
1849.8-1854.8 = 3.51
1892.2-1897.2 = 1.96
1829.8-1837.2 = 3.85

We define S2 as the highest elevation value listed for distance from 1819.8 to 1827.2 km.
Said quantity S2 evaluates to 3.838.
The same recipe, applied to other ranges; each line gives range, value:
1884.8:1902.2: 3.212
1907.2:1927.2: 4.101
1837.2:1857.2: 3.834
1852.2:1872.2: 3.456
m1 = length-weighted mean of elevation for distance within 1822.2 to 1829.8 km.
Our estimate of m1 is 3.79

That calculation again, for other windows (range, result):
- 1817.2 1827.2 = 3.79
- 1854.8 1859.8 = 3.03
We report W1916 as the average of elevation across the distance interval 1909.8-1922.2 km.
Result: 3.85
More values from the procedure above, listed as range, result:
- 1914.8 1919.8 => 4.02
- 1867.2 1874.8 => 1.35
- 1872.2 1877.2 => 2.42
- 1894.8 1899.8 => 1.73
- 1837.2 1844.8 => 3.77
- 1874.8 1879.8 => 3.14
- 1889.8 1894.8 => 2.3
